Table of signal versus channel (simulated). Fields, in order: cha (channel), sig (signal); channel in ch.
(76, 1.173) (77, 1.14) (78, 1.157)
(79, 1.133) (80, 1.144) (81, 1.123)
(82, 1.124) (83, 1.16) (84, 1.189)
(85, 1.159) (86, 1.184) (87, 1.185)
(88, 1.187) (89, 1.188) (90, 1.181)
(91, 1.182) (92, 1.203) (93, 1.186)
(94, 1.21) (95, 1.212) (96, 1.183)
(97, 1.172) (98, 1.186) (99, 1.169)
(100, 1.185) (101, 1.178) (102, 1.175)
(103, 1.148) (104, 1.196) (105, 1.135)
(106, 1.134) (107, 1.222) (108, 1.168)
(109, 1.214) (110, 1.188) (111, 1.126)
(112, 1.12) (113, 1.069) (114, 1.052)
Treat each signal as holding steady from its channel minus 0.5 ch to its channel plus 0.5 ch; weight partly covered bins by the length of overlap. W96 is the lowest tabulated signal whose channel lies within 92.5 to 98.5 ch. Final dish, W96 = 1.172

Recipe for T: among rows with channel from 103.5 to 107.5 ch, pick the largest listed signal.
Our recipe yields 1.222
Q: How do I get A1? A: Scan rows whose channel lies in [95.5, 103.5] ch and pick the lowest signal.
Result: 1.148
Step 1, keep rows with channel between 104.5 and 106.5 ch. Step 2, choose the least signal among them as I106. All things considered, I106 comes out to 1.134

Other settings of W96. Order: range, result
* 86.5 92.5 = 1.181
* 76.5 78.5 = 1.14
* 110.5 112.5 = 1.12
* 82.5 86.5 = 1.159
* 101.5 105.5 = 1.135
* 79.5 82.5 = 1.123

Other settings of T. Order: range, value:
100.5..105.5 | 1.196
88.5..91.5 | 1.188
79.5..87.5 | 1.189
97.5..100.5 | 1.186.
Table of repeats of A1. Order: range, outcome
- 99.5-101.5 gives 1.178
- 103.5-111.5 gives 1.126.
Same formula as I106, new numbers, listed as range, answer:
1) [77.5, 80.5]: 1.133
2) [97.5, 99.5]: 1.169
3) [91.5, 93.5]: 1.186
